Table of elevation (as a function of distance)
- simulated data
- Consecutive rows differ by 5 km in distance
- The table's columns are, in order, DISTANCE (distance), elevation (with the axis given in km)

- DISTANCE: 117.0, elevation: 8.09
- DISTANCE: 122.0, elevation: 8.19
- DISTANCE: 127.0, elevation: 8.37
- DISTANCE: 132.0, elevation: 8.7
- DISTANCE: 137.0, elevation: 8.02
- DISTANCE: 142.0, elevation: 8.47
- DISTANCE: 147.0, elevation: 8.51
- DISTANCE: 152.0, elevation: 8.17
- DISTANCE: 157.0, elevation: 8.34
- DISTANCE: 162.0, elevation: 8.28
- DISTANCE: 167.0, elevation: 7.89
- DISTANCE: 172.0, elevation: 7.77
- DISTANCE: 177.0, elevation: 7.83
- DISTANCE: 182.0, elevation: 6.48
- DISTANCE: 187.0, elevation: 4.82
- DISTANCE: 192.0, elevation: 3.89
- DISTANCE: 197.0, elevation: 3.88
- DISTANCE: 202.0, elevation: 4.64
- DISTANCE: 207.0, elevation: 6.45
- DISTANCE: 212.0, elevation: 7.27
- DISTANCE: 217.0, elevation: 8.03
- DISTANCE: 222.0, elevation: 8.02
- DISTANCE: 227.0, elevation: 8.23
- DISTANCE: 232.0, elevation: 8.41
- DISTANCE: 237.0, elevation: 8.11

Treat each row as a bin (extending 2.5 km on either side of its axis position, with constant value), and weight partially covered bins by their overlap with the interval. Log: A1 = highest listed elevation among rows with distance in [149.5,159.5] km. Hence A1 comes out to 8.34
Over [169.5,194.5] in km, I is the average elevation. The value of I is 6.16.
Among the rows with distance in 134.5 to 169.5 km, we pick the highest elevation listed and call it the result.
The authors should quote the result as 8.51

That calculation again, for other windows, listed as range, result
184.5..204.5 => 4.82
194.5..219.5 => 8.03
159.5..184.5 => 8.28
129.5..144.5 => 8.7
